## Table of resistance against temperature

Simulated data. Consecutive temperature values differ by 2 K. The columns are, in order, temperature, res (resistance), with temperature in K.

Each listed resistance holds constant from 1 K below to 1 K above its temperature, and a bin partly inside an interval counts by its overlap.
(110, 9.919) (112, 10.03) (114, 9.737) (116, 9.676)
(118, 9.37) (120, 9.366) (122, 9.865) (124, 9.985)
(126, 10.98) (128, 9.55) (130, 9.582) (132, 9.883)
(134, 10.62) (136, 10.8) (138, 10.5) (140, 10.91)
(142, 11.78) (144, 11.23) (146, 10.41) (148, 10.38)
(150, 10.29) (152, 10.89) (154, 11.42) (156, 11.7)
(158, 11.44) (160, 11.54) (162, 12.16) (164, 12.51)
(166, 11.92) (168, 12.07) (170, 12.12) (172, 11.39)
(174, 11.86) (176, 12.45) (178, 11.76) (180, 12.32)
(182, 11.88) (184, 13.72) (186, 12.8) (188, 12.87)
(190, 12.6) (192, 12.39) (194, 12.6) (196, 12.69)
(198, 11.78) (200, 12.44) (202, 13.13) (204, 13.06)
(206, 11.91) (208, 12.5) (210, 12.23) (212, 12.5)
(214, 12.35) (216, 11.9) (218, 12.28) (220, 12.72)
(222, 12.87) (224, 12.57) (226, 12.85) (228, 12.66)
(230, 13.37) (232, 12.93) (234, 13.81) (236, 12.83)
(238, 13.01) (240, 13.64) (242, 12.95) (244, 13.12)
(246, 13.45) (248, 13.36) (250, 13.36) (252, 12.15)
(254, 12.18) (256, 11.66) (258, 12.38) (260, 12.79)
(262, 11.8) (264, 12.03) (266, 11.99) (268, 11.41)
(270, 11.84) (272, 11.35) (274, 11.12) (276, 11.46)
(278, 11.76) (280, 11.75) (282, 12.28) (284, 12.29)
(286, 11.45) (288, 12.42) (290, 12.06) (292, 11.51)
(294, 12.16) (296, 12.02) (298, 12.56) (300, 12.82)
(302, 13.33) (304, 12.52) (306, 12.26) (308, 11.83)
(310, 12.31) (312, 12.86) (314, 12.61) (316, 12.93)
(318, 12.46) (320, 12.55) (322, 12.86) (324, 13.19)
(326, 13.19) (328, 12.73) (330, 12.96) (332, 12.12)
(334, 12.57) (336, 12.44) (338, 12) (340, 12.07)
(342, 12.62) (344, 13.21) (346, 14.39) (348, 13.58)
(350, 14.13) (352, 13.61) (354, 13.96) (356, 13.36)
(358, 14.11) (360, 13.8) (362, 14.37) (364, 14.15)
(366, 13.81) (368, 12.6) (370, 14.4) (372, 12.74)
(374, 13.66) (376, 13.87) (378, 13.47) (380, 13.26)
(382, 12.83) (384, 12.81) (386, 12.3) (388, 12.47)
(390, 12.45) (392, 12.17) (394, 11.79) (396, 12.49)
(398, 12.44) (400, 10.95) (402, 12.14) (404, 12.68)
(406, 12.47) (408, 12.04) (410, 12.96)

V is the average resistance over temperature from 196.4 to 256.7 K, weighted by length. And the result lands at 12.7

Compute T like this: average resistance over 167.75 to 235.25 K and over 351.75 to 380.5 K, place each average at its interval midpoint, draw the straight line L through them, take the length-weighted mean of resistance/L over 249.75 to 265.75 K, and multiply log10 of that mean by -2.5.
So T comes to 0.06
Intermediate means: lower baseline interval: 12.5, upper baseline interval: 13.7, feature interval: 12.2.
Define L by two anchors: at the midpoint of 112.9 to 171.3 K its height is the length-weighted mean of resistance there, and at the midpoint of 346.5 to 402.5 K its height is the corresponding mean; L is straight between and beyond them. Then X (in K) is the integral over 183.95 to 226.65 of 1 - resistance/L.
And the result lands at -4.2 K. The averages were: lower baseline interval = 10.8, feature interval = 12.6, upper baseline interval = 13.2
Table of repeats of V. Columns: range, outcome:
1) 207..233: 12.6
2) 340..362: 13.6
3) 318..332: 12.8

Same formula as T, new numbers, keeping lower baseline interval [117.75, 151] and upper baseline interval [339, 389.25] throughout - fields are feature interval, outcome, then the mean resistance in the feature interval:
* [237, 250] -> -0.13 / 13.3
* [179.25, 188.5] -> -0.16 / 12.7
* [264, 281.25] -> 0.05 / 11.6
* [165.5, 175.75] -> -0.10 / 11.9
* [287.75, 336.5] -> 0.02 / 12.5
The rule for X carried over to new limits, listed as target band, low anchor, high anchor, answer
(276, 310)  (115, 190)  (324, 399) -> 0.9 K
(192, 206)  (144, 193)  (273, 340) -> -0.7 K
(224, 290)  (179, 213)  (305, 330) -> 1.0 K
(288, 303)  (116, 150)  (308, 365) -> 0.2 K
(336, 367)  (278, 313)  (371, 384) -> -1.3 K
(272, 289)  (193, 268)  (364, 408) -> 1.2 K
